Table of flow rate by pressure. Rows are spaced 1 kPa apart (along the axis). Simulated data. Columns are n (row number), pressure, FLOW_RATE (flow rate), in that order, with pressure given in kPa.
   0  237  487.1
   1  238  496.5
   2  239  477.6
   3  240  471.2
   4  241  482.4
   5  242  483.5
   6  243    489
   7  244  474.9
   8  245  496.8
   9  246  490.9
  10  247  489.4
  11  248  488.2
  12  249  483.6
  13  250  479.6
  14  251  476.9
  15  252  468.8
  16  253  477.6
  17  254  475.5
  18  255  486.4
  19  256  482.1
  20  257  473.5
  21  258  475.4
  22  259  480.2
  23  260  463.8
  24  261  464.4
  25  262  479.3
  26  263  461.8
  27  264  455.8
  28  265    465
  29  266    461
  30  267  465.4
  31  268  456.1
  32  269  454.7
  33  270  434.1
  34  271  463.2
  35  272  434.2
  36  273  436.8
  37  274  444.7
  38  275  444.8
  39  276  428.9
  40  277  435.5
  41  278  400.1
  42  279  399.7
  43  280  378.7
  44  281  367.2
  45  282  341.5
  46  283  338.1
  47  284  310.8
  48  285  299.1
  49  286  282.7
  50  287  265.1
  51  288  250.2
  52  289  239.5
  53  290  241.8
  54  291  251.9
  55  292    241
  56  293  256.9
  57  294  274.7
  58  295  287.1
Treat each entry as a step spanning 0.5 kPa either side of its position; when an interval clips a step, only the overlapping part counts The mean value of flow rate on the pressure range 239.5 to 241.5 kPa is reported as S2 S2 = 477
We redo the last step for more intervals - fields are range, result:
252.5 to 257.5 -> 479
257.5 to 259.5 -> 478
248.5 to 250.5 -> 482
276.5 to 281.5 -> 396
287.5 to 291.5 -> 246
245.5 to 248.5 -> 490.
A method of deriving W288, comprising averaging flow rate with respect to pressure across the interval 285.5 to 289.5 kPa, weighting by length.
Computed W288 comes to 259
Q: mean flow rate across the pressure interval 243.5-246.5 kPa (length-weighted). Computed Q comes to 488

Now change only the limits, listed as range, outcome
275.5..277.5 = 432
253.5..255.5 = 481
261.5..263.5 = 471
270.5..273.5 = 445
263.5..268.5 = 461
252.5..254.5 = 477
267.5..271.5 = 452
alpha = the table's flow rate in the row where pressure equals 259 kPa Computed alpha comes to 480.2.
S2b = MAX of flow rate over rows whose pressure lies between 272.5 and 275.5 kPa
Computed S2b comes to 444.8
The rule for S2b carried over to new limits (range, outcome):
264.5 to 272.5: 465.4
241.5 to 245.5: 496.8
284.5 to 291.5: 299.1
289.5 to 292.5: 251.9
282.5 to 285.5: 338.1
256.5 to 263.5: 480.2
